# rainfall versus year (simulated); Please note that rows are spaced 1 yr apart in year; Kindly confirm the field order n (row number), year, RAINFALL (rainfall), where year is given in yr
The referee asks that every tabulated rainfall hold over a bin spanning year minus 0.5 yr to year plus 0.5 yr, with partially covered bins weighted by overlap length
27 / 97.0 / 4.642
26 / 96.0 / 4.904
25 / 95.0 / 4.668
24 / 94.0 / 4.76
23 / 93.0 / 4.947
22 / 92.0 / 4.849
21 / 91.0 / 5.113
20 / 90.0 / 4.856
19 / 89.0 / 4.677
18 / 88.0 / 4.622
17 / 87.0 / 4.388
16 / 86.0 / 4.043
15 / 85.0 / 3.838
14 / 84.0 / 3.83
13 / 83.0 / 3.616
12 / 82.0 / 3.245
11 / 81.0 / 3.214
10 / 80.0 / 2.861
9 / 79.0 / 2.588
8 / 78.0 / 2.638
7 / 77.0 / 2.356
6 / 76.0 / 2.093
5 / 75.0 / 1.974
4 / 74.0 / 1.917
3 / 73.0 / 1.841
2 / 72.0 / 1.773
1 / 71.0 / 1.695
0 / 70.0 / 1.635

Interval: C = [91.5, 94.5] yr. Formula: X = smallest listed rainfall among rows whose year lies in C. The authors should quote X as 4.76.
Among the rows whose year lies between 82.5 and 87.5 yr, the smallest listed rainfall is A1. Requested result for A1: 3.616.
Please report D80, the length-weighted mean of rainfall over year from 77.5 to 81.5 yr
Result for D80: 2.83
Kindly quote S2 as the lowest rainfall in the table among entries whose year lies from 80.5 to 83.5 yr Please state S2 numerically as 3.214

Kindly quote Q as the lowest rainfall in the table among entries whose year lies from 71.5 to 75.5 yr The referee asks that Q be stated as 1.773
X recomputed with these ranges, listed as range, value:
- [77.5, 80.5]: 2.588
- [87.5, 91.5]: 4.622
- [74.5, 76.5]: 1.974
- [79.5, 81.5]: 2.861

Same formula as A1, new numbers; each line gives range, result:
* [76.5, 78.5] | 2.356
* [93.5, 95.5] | 4.668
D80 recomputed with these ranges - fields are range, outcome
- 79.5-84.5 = 3.35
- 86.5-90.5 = 4.64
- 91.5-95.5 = 4.81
